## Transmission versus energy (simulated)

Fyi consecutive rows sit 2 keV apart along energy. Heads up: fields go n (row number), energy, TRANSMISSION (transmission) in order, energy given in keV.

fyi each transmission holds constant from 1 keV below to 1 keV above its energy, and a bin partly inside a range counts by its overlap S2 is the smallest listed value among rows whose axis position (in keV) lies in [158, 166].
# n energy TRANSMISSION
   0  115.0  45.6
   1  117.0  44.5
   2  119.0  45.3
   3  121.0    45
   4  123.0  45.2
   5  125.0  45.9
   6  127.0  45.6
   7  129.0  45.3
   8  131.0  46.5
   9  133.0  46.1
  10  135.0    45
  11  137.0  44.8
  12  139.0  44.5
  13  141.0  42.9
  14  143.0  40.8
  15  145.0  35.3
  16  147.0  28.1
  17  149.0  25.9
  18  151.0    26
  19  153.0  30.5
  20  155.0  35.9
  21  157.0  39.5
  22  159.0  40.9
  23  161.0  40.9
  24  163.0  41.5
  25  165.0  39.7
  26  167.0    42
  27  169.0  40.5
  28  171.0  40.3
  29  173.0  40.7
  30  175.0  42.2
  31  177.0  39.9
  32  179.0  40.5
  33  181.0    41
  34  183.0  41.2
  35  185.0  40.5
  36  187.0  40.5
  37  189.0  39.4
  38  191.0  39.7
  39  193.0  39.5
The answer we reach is 39.7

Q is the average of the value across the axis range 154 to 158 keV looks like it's 37.7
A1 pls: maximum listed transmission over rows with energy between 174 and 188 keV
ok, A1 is 42.2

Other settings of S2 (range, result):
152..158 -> 30.5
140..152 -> 25.9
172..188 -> 39.9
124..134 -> 45.3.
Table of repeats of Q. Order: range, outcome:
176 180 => 40.2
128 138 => 45.5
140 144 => 41.8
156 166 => 40.5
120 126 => 45.4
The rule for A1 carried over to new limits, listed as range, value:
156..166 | 41.5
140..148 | 42.9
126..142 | 46.5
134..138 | 45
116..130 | 45.9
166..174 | 42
